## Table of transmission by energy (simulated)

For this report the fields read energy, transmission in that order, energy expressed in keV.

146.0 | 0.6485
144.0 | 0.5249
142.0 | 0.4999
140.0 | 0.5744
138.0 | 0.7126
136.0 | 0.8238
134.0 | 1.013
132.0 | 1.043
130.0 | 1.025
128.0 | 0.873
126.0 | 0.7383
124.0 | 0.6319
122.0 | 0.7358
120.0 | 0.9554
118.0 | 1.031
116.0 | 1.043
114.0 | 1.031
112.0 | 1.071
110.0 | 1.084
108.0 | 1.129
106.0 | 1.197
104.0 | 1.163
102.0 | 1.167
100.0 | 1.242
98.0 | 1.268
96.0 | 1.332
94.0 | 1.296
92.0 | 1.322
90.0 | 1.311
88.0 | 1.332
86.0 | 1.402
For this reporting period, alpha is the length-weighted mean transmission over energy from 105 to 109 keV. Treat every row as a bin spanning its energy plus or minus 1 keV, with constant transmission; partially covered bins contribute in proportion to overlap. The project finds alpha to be 1.16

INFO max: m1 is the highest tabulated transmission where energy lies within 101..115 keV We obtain 1.197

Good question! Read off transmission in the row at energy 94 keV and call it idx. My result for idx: 1.296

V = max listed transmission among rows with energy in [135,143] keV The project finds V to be 0.8238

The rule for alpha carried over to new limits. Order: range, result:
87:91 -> 1.32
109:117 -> 1.06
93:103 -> 1.26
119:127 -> 0.765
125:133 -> 0.92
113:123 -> 0.959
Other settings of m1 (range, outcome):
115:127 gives 1.043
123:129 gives 0.873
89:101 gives 1.332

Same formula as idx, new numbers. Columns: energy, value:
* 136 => 0.8238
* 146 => 0.6485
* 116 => 1.043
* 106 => 1.197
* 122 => 0.7358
